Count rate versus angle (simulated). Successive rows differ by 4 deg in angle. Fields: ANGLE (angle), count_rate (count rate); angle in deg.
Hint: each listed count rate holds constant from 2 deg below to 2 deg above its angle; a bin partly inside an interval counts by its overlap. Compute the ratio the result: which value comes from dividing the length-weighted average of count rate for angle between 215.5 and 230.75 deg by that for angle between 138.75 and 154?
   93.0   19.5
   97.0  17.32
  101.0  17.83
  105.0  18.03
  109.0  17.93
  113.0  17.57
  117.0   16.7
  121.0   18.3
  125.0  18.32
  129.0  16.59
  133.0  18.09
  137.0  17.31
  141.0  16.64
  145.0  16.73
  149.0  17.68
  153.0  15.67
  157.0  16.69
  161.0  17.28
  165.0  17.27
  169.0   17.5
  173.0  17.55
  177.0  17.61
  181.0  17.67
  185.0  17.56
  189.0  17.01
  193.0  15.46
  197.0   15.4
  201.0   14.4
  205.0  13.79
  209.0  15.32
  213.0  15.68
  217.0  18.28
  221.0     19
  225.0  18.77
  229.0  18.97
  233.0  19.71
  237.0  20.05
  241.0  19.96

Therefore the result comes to 1.12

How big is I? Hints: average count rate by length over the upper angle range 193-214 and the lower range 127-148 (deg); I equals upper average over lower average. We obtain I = 0.9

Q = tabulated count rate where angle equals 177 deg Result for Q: 17.61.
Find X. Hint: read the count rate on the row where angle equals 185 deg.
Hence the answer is 17.56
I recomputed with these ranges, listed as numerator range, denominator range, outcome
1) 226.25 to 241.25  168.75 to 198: 1.15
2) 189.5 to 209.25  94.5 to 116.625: 0.85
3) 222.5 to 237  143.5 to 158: 1.15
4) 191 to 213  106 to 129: 0.85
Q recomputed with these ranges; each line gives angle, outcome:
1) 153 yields 15.67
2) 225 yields 18.77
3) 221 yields 19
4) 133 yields 18.09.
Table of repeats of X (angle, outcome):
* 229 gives 18.97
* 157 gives 16.69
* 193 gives 15.46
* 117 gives 16.7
